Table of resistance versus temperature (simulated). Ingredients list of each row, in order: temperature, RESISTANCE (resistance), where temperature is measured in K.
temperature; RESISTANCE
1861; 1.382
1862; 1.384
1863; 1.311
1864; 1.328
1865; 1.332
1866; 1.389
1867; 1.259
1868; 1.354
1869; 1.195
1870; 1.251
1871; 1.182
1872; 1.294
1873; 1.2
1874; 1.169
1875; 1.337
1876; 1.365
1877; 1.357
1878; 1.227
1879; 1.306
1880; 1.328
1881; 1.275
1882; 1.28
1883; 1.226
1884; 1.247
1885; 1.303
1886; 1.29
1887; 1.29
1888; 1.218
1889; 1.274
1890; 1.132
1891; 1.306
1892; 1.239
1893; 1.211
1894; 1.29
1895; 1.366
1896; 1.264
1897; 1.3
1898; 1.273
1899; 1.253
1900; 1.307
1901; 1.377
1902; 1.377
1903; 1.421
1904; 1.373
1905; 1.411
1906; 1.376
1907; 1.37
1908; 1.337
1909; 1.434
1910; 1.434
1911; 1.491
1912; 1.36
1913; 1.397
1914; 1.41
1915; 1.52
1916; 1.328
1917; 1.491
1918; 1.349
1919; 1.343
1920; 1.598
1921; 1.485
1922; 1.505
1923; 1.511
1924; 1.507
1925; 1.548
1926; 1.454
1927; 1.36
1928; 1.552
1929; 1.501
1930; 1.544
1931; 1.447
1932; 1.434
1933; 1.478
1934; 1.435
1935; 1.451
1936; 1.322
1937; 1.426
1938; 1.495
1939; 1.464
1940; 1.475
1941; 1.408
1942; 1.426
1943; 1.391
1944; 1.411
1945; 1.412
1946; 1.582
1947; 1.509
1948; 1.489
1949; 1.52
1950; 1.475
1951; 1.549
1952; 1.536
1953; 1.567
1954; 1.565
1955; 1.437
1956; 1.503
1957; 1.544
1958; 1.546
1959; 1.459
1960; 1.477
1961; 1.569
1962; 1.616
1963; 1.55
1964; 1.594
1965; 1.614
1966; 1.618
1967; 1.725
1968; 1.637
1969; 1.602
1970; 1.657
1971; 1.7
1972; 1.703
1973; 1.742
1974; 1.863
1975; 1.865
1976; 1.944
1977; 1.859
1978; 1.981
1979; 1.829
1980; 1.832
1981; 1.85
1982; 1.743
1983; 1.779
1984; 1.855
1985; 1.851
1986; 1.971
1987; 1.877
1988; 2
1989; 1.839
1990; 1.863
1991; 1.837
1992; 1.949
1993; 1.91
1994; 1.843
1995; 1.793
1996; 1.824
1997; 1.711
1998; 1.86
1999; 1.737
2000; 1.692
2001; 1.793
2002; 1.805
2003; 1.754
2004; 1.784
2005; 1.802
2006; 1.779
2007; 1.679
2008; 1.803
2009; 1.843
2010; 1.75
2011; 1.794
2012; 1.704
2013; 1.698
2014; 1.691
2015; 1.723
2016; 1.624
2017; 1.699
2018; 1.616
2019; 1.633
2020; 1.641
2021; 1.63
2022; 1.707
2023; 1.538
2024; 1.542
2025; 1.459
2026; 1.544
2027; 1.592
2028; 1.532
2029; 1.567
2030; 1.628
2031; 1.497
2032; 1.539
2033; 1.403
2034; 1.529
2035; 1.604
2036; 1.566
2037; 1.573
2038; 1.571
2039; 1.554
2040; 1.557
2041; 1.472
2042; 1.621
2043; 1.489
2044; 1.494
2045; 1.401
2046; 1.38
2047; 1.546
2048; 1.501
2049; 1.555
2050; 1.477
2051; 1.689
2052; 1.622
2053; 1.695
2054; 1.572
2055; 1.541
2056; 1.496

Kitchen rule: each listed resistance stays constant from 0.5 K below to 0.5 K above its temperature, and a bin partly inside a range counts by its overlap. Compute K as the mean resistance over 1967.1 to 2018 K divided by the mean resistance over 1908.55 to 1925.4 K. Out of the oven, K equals 1.23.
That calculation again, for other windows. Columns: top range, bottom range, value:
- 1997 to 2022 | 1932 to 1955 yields 1.18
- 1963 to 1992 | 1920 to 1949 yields 1.22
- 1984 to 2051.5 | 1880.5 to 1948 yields 1.20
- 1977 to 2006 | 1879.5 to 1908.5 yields 1.41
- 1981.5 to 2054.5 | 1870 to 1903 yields 1.31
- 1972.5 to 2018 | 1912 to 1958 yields 1.23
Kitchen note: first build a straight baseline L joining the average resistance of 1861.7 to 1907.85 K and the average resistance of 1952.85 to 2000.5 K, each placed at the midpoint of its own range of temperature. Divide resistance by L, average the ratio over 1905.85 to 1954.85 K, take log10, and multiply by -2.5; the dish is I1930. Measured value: 0.040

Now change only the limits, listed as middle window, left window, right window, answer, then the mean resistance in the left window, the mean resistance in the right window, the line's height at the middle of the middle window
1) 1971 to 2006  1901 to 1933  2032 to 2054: -0.219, 1.44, 1.54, 1.5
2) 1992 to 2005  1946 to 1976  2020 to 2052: -0.146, 1.6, 1.54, 1.57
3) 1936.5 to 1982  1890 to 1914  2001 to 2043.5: -0.083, 1.34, 1.63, 1.48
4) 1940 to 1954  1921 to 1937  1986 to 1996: 0.073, 1.47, 1.88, 1.59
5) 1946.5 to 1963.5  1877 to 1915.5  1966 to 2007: 0.078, 1.32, 1.81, 1.64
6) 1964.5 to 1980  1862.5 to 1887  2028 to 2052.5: -0.223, 1.28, 1.53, 1.43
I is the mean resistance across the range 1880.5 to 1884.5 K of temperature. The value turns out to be 1.26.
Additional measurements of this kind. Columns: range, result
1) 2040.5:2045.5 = 1.5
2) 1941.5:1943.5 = 1.41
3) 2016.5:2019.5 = 1.65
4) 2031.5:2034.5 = 1.49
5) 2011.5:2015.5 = 1.7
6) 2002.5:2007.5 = 1.76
